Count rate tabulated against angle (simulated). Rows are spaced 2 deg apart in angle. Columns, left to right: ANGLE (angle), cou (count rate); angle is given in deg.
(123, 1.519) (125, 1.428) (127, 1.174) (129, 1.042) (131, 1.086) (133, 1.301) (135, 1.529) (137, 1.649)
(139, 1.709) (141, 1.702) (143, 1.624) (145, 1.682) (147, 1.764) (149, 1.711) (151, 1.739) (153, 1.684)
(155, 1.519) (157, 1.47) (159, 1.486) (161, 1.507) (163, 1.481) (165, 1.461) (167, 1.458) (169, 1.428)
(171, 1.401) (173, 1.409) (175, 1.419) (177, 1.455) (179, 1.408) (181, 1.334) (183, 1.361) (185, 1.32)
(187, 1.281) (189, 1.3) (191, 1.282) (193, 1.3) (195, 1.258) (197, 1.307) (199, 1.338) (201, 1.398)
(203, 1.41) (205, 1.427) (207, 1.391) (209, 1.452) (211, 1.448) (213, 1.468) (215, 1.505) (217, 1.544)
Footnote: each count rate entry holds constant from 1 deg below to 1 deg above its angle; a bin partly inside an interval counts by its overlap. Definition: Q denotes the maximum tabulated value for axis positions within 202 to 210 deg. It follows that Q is 1.452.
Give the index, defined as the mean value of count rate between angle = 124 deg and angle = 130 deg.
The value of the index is 1.21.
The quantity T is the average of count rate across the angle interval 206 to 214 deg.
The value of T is 1.44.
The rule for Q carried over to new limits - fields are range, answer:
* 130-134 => 1.301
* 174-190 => 1.455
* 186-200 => 1.338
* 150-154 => 1.739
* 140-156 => 1.764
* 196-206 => 1.427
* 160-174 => 1.507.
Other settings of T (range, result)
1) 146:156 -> 1.68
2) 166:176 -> 1.42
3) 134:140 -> 1.63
